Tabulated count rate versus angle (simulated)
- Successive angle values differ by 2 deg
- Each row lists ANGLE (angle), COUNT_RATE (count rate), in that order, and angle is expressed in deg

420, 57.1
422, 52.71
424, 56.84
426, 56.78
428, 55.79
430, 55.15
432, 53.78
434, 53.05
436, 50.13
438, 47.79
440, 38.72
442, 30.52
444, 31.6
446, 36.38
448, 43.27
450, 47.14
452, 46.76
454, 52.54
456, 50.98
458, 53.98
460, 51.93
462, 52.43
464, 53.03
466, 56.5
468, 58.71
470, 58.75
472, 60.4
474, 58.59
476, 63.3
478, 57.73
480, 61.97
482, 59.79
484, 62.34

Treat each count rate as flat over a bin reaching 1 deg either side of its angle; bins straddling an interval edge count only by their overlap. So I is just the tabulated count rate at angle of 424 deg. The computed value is 56.84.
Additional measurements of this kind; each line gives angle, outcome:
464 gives 53.03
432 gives 53.78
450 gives 47.14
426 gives 56.78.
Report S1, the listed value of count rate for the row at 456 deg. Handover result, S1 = 50.98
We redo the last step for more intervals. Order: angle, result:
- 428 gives 55.79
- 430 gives 55.15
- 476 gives 63.3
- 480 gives 61.97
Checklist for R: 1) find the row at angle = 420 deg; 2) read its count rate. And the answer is 57.1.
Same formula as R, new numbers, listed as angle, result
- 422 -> 52.71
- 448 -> 43.27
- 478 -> 57.73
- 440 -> 38.72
